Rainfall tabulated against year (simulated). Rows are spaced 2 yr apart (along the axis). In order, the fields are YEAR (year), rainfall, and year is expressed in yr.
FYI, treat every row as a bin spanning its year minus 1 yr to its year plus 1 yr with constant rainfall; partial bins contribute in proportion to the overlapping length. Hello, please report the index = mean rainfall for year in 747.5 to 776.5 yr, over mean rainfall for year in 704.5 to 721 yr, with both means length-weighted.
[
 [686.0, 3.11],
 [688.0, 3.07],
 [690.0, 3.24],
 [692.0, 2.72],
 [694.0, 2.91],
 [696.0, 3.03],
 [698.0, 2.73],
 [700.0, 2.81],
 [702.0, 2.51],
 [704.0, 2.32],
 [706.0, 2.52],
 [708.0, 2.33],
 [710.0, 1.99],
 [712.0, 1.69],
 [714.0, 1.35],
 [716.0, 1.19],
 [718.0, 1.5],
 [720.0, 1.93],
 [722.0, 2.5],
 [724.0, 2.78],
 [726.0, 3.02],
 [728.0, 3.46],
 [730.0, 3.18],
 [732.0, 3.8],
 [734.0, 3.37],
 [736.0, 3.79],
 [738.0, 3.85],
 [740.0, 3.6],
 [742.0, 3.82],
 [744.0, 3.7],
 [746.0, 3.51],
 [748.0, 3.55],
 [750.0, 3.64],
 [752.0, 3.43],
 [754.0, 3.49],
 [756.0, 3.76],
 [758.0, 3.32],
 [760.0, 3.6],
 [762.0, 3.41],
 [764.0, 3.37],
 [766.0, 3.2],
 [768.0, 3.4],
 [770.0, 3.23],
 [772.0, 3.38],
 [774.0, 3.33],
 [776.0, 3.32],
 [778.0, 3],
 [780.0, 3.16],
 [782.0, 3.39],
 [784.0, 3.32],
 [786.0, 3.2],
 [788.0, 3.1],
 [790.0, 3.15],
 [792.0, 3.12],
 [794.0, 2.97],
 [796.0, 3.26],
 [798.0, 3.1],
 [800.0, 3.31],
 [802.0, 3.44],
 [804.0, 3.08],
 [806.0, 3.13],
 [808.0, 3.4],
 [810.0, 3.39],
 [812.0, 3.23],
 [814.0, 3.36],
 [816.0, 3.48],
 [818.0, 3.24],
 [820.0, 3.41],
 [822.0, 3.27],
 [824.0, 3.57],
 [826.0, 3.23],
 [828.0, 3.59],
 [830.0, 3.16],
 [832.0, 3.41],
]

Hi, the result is 1.9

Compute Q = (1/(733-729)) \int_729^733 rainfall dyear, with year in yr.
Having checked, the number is 3.49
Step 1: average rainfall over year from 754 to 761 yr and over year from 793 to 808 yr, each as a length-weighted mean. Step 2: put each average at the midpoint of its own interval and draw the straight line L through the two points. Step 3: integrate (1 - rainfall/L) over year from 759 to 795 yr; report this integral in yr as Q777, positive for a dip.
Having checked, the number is 1.4 yr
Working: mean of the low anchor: 3.55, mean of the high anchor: 3.2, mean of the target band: 3.26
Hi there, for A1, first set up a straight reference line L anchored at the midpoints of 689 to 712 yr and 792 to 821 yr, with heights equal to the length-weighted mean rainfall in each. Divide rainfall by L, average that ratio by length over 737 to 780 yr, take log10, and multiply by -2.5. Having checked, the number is -0.17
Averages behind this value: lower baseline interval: 2.6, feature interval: 3.46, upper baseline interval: 3.27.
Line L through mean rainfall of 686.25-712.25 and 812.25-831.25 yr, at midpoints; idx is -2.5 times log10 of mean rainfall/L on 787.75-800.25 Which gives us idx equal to 0.02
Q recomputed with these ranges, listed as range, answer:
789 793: 3.13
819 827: 3.37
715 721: 1.54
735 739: 3.82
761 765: 3.39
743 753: 3.57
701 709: 2.42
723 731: 3.11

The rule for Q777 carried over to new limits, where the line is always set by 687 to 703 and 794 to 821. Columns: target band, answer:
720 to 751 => -3.7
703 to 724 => 6.9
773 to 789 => -0.2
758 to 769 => -0.9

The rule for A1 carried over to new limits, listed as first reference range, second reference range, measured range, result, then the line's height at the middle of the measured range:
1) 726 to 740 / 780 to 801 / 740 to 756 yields -0.048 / 3.45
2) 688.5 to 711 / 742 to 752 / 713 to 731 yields 0.325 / 3.1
